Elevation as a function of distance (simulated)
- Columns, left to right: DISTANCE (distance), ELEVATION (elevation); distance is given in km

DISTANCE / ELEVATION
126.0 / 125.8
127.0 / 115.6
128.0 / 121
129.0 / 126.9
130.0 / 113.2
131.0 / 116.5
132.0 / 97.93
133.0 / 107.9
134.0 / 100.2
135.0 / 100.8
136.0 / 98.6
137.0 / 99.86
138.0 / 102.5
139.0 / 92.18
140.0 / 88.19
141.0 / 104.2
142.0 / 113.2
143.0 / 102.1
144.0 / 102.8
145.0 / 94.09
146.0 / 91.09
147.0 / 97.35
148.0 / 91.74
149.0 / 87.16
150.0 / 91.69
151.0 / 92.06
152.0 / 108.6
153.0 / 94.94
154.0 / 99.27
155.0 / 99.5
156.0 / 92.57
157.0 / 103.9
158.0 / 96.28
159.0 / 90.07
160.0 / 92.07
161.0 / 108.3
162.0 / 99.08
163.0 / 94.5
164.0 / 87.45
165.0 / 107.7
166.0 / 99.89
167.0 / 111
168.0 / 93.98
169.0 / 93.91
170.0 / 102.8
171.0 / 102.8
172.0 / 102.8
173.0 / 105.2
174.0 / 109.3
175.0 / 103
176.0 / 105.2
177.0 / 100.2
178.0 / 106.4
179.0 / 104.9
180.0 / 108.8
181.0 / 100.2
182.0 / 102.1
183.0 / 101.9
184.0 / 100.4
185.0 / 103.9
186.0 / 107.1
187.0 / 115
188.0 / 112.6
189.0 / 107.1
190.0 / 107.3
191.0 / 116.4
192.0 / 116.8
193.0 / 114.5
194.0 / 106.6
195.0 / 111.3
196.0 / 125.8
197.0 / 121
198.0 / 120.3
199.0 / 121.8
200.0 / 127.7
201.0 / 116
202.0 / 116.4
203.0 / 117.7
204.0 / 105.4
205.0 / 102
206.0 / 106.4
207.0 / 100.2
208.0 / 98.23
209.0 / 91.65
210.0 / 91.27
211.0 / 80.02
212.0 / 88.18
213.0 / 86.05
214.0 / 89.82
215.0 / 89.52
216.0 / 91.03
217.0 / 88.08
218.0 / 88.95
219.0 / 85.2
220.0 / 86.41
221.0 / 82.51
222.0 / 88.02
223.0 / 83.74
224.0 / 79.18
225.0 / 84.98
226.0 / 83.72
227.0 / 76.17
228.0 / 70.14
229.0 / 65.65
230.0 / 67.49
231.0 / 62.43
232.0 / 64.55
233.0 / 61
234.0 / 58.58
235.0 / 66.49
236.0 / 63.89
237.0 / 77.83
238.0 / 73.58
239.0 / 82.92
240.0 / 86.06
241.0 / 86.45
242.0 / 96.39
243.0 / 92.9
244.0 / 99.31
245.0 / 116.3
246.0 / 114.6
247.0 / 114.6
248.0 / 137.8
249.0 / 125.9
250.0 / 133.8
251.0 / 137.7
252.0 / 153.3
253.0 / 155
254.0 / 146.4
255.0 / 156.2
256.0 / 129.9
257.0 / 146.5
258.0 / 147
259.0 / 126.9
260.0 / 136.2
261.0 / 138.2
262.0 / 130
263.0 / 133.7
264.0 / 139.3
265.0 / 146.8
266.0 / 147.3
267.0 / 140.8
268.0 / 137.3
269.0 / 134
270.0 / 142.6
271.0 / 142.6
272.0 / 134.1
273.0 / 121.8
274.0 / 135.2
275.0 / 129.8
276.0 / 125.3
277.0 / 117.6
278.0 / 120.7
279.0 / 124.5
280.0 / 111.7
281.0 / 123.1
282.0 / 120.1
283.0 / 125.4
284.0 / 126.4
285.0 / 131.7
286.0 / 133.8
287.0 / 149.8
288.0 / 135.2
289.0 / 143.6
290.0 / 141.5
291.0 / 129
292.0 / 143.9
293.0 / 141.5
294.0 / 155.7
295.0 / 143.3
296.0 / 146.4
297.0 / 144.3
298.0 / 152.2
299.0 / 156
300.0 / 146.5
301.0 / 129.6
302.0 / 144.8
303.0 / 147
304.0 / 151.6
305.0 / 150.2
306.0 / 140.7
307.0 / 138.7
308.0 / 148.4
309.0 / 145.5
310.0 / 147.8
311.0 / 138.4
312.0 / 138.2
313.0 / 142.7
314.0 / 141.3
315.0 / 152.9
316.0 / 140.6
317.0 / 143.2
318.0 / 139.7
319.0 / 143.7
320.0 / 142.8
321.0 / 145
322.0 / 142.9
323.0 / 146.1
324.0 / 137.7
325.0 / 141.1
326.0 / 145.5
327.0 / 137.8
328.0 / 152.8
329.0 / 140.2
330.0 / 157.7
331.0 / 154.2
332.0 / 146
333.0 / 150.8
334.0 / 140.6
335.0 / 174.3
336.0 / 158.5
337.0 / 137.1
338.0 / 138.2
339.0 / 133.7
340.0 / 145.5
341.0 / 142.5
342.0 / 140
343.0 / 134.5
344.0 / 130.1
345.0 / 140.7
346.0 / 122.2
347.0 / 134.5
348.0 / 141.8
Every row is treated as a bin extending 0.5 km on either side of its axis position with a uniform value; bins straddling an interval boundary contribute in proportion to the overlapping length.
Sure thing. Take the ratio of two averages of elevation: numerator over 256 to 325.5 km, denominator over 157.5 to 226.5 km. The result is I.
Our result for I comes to 1.37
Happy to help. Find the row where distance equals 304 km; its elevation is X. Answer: 151.6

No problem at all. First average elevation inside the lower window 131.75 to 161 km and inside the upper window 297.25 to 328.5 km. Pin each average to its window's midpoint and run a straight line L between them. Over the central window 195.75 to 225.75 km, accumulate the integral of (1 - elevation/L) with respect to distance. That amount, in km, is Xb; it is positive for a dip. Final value 4.5 km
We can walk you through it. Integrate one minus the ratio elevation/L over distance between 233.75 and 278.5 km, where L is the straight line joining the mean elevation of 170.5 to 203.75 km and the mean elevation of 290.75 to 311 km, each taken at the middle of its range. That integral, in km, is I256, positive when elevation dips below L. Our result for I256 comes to 3.3 km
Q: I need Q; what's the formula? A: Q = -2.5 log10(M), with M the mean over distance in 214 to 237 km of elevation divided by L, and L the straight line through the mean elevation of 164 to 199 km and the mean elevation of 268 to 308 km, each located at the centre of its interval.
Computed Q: 0.47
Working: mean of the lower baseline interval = 107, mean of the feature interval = 77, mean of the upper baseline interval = 137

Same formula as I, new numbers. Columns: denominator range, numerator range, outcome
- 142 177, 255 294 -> 1.36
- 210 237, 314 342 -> 1.86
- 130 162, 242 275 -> 1.35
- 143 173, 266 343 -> 1.44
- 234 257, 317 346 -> 1.30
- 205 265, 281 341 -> 1.42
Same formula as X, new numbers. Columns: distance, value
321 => 145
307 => 138.7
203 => 117.7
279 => 124.5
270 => 142.6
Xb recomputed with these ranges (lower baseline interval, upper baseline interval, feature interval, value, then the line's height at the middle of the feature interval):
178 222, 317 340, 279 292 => 0.0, 132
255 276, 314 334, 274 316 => 0.8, 141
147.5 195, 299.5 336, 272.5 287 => 0.9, 134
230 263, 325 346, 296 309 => -1.4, 132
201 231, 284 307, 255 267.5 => -2.0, 120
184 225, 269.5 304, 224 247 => 6.9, 115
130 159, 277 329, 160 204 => 0.5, 109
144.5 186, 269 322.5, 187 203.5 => -1.2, 109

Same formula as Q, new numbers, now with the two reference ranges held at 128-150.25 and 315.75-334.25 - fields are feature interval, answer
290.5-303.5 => -0.05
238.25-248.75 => 0.22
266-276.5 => -0.02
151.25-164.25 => 0.09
